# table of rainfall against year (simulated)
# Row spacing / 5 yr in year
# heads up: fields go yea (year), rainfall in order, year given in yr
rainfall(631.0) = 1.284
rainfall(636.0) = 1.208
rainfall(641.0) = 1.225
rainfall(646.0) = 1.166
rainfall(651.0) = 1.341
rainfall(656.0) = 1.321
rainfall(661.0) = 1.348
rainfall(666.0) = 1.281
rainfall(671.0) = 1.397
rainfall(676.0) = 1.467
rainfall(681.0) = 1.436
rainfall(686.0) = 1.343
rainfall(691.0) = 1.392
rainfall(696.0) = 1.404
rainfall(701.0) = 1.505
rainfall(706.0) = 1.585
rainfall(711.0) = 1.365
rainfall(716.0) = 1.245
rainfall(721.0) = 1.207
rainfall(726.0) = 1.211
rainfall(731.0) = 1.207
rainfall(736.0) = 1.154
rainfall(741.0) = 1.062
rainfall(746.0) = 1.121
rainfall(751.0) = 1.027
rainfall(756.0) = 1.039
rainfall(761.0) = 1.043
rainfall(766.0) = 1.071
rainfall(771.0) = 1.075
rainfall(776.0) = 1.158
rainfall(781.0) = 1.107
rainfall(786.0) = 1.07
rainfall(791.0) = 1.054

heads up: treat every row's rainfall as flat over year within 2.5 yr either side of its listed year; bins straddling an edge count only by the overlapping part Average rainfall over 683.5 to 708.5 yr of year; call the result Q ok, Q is 1.45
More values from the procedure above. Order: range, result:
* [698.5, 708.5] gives 1.54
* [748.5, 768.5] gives 1.04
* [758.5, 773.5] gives 1.06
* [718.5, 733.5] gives 1.21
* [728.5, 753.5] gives 1.11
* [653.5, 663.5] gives 1.33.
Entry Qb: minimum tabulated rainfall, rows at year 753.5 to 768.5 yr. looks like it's 1.039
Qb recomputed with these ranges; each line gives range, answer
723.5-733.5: 1.207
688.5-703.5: 1.392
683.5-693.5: 1.343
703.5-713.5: 1.365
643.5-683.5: 1.166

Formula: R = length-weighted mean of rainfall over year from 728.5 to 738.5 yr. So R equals 1.18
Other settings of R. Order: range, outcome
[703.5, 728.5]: 1.32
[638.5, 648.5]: 1.2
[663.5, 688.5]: 1.38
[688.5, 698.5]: 1.4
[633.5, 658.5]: 1.25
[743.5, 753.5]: 1.07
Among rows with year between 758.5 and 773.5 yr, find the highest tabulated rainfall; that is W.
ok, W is 1.075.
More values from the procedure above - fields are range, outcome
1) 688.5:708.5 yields 1.585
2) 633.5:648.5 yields 1.225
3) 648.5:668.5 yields 1.348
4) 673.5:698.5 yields 1.467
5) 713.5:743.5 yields 1.245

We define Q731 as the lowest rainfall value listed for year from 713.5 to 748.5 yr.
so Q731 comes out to 1.062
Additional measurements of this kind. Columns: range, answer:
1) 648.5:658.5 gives 1.321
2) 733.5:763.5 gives 1.027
